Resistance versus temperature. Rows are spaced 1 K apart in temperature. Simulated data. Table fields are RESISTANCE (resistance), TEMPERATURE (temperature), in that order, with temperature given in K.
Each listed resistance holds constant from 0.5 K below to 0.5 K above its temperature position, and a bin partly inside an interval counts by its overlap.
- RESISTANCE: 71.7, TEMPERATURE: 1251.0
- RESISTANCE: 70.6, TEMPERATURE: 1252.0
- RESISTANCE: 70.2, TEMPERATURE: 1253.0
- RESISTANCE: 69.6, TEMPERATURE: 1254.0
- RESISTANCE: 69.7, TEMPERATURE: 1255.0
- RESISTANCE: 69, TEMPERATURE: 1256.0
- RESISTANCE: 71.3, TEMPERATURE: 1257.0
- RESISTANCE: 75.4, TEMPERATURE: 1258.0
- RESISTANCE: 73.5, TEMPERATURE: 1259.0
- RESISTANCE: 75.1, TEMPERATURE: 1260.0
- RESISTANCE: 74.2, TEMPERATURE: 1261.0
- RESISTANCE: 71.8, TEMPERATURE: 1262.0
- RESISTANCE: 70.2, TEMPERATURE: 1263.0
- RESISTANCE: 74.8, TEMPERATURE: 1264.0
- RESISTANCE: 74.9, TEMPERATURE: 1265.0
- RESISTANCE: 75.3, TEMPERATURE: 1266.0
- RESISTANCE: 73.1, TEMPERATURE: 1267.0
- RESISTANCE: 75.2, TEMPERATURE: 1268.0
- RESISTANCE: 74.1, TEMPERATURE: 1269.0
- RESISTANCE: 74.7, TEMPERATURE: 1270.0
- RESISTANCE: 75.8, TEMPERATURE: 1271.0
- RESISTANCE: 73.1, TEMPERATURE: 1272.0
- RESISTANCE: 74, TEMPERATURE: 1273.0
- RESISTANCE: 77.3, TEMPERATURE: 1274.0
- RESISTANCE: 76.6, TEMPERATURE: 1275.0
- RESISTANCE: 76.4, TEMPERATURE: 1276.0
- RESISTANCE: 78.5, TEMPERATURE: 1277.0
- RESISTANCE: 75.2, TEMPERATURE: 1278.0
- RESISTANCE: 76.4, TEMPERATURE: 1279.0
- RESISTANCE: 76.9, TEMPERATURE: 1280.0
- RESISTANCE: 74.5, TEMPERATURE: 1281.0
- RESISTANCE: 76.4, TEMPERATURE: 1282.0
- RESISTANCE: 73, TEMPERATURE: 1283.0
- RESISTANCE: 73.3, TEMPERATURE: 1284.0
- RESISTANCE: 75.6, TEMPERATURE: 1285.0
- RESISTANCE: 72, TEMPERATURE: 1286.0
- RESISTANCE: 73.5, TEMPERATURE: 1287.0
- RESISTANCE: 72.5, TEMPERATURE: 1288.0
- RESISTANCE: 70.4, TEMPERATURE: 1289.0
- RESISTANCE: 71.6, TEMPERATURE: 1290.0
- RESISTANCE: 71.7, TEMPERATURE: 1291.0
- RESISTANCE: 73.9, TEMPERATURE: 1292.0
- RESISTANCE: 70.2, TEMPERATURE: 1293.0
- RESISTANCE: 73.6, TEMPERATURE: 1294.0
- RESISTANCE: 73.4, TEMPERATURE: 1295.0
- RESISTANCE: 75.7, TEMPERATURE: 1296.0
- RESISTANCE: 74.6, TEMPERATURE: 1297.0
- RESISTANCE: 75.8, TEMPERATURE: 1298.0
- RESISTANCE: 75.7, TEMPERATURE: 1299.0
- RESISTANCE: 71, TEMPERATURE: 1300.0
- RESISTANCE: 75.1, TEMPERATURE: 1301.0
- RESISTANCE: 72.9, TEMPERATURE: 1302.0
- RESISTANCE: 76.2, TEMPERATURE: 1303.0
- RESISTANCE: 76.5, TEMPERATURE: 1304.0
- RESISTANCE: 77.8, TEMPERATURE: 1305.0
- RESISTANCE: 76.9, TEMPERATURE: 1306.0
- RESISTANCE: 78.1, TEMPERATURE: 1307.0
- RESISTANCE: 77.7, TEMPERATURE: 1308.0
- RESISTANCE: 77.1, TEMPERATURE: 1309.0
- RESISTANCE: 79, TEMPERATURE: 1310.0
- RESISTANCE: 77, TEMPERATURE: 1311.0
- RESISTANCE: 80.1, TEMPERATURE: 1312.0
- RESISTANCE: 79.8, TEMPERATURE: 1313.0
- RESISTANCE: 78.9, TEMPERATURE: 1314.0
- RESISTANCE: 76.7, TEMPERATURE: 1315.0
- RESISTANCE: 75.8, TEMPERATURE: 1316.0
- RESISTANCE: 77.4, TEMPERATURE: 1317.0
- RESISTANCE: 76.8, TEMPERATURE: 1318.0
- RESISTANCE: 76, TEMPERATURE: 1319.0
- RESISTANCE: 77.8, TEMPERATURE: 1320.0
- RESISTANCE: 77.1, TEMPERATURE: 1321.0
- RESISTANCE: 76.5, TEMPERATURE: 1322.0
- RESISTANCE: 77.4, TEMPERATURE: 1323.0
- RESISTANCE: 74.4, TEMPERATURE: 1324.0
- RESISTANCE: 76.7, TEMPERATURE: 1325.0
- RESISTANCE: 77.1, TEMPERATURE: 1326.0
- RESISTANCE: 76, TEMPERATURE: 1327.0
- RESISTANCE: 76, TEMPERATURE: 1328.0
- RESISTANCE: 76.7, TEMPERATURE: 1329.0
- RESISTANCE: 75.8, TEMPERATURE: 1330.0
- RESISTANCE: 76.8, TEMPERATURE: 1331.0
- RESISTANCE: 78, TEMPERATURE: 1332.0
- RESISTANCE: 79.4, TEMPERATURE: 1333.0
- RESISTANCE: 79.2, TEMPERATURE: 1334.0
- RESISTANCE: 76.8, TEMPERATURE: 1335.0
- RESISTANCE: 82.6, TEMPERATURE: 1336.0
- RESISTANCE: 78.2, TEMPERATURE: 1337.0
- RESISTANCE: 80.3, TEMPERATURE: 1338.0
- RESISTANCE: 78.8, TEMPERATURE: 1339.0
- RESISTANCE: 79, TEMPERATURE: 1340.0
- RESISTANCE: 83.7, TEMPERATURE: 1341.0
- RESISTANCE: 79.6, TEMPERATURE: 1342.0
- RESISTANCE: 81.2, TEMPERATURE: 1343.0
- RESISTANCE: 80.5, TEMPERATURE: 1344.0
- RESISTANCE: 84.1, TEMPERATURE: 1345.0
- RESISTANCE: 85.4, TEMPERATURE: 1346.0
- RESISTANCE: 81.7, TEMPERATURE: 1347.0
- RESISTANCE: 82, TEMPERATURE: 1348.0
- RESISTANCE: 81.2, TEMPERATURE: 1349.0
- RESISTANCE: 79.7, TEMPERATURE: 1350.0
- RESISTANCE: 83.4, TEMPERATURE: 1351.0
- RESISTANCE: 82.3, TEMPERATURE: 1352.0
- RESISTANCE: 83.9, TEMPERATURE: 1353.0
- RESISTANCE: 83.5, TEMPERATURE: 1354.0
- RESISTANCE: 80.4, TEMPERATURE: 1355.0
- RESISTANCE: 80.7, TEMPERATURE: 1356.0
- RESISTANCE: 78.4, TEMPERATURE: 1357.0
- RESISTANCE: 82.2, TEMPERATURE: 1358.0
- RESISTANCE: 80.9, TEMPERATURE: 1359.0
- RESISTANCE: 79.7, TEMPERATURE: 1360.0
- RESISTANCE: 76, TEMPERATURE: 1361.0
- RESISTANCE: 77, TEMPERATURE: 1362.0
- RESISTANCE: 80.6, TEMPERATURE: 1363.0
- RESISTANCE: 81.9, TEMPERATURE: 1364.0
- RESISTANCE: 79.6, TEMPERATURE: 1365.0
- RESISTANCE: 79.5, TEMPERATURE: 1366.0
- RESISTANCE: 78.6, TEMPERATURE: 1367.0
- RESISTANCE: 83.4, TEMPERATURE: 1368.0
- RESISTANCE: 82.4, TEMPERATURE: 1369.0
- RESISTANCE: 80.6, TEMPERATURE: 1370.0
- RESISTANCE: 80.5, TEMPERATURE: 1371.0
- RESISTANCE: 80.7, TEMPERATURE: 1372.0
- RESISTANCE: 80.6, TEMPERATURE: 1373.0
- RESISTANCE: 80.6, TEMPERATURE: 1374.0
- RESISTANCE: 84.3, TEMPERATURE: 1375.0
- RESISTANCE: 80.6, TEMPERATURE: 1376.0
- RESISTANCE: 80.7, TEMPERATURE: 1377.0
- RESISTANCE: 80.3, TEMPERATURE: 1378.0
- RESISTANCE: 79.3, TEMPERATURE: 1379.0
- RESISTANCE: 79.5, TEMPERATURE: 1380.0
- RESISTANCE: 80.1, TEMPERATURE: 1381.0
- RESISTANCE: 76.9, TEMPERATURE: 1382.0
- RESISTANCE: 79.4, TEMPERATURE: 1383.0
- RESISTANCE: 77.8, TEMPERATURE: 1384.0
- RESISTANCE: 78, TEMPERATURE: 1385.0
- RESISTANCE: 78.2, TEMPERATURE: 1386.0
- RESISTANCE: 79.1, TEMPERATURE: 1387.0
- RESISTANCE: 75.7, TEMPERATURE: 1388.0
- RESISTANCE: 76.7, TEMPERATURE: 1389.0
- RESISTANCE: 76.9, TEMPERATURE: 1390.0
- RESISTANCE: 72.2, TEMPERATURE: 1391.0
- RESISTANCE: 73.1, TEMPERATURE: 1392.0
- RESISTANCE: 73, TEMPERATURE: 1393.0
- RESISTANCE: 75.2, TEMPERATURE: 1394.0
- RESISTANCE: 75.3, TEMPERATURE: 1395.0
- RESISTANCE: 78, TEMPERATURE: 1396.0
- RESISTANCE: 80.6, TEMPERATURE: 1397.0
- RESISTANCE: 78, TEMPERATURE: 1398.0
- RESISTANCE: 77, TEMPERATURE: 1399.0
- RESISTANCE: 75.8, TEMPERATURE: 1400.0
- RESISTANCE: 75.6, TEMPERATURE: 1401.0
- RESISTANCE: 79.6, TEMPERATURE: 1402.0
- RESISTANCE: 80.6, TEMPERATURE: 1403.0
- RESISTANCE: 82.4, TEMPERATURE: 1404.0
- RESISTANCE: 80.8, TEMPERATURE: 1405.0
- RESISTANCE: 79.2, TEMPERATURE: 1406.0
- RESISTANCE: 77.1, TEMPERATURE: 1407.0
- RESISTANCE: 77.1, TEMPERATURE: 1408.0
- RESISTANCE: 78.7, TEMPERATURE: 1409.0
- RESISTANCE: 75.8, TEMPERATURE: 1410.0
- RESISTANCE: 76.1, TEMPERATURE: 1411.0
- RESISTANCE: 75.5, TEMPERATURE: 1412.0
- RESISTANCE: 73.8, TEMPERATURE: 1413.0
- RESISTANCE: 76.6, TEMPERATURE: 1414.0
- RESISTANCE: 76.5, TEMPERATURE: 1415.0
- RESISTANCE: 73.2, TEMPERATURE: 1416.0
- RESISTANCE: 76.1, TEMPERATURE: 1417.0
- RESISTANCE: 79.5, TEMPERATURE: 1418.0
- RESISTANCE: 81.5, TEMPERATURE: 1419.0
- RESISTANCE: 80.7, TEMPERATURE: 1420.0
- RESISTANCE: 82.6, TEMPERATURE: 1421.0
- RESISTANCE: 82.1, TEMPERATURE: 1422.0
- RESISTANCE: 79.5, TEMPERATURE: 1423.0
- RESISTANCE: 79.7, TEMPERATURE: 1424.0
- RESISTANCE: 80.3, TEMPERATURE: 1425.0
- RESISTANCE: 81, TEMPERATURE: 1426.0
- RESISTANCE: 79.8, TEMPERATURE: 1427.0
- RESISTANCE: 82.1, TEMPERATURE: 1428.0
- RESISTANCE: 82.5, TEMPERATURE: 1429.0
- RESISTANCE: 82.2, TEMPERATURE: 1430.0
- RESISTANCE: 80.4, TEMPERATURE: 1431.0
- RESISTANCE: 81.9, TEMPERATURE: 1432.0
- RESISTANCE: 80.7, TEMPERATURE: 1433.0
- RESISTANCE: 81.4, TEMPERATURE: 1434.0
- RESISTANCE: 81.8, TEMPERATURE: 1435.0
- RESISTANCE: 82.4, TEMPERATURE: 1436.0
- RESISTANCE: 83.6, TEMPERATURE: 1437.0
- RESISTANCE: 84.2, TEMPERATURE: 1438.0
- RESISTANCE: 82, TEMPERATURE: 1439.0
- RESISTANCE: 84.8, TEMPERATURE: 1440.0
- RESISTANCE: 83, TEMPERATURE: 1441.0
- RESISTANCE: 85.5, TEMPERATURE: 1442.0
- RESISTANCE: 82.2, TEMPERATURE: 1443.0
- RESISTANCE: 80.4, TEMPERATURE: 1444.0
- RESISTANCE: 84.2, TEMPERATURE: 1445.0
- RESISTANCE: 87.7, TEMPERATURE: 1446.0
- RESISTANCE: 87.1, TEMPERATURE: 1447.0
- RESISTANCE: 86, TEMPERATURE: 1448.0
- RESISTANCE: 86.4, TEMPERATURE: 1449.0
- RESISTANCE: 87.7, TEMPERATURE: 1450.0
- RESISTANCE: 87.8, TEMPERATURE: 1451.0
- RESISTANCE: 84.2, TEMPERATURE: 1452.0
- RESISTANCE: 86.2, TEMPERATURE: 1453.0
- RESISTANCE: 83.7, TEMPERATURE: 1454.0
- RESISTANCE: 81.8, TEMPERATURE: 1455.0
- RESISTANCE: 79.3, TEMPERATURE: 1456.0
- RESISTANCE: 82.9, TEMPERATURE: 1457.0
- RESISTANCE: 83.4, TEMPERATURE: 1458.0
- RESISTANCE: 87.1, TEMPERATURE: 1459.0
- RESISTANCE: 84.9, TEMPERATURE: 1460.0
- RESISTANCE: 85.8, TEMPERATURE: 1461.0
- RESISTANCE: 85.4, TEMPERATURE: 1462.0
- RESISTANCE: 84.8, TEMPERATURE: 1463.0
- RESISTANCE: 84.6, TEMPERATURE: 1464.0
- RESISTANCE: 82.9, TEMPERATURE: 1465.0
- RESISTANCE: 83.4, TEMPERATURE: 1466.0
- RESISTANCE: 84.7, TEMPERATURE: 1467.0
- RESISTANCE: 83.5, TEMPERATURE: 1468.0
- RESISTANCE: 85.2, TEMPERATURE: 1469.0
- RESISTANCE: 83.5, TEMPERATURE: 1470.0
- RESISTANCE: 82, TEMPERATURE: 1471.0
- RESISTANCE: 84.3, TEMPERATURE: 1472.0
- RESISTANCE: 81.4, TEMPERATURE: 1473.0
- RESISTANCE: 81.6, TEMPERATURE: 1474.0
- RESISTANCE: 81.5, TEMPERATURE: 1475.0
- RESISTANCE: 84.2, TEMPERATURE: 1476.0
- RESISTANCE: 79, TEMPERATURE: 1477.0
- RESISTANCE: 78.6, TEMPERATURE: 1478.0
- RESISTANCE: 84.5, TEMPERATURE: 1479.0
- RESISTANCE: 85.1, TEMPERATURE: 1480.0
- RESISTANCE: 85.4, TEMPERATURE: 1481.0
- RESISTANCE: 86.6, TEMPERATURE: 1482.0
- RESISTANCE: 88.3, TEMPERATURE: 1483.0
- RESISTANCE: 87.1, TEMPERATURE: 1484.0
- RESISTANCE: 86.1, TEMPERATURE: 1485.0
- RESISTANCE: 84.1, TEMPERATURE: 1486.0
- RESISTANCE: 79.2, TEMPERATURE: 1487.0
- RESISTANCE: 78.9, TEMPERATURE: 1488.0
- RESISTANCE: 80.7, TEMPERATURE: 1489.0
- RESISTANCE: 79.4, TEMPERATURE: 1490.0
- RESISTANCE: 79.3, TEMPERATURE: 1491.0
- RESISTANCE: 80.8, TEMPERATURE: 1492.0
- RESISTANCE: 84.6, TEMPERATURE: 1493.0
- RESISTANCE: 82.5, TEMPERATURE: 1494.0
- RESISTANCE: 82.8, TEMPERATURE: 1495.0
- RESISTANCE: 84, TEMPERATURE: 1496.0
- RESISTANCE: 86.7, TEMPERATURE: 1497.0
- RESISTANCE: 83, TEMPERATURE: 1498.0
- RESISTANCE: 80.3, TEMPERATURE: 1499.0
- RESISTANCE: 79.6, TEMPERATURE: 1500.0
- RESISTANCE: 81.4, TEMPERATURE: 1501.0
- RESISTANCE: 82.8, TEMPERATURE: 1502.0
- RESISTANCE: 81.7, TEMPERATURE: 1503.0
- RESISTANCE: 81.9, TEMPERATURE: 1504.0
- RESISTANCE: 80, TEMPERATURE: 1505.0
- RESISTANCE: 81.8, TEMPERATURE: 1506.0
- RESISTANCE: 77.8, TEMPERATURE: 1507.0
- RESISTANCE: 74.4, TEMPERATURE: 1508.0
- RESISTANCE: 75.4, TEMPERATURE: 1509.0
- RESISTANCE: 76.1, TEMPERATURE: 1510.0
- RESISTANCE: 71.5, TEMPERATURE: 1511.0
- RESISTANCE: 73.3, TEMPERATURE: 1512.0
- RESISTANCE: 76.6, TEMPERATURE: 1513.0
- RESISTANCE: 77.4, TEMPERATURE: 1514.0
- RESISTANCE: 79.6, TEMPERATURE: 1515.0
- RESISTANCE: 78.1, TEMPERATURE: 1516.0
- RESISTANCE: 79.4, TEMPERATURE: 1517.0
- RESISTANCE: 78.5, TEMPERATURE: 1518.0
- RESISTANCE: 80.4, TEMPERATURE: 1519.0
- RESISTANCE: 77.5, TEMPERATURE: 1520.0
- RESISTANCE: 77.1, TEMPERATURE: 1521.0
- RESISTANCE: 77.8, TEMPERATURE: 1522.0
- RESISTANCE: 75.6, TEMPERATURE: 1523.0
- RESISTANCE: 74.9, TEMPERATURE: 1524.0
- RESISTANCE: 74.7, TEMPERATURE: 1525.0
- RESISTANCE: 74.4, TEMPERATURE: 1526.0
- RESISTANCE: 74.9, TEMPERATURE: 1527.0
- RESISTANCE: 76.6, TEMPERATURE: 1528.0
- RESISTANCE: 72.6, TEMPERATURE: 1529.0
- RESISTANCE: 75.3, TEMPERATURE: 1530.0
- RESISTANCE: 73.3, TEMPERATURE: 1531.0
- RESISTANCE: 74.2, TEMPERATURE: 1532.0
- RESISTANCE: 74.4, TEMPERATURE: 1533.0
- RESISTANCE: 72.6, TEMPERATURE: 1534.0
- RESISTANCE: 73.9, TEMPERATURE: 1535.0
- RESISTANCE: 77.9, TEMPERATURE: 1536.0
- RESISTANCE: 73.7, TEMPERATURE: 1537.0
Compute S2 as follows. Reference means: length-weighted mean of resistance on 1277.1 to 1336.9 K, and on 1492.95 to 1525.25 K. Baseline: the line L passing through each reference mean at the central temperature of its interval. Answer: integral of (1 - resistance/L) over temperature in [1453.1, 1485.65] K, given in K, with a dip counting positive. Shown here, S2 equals -2.3 K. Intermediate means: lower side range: 75.9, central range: 83.9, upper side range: 79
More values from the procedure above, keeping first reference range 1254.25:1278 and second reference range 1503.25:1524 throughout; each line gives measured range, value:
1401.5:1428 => -0.9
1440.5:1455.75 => -1.6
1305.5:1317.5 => -0.5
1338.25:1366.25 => -2.1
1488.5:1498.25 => -0.6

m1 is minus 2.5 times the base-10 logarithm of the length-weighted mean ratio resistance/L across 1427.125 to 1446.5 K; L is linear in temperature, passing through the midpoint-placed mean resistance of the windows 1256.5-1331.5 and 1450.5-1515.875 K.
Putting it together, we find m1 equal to -0.03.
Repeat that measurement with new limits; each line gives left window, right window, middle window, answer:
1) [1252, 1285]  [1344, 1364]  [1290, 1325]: 0.02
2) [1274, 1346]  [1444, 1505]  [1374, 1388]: 0.00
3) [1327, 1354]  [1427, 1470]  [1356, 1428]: 0.04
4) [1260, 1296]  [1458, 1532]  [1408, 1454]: -0.04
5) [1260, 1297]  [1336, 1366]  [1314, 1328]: 0.02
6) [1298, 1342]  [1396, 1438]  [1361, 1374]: -0.03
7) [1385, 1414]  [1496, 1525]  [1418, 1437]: -0.05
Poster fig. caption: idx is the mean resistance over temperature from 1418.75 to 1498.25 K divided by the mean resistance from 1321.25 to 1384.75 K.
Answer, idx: 1.04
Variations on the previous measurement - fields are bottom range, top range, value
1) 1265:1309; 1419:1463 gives 1.11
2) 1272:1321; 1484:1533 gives 1.04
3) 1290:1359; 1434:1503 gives 1.07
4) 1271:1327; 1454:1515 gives 1.08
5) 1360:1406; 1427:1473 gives 1.06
